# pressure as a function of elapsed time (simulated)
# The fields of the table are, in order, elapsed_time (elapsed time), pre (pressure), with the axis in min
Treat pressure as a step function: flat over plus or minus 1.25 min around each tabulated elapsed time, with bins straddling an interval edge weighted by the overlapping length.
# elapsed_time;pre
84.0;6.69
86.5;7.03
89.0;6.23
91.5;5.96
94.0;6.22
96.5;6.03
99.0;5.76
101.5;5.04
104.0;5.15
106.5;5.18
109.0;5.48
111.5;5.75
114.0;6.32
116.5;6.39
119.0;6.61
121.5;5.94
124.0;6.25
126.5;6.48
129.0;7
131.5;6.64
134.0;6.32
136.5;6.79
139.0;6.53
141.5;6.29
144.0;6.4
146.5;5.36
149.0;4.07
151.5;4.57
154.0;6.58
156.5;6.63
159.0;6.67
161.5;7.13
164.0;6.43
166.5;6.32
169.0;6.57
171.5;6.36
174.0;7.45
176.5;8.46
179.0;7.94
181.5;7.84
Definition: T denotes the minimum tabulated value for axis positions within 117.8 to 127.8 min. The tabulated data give 5.94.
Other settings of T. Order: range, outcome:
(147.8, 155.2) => 4.07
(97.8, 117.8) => 5.04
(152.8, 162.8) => 6.58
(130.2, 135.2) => 6.32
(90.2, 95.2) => 5.96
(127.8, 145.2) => 6.29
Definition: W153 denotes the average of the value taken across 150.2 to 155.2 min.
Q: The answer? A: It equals 5.55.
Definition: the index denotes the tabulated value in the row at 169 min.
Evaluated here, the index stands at 6.57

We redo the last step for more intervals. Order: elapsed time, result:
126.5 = 6.48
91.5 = 5.96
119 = 6.61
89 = 6.23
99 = 5.76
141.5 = 6.29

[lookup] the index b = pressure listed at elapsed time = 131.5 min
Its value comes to 6.64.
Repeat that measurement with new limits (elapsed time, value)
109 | 5.48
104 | 5.15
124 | 6.25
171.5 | 6.36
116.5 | 6.39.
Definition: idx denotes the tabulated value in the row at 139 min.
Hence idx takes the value 6.53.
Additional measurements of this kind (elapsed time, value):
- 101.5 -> 5.04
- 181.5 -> 7.84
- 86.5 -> 7.03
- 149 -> 4.07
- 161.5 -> 7.13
